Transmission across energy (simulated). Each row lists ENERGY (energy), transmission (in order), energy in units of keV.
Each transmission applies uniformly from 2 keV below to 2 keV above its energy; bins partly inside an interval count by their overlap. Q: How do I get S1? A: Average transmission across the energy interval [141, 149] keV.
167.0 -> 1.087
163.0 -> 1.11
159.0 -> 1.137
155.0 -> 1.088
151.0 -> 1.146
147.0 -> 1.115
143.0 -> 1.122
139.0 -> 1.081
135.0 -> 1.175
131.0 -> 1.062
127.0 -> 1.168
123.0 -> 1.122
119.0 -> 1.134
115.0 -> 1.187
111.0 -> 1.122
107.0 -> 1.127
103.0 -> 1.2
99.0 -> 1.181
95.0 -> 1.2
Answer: 1.12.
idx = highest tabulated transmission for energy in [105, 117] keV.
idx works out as 1.187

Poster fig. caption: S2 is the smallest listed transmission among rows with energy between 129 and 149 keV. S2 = 1.062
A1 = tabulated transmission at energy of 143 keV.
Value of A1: 1.122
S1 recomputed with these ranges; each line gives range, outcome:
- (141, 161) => 1.12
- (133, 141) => 1.13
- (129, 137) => 1.12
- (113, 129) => 1.15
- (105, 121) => 1.14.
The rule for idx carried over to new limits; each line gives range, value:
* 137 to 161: 1.146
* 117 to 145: 1.175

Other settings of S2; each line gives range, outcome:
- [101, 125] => 1.122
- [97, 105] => 1.181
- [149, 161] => 1.088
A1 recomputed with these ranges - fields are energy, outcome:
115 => 1.187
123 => 1.122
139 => 1.081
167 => 1.087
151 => 1.146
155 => 1.088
